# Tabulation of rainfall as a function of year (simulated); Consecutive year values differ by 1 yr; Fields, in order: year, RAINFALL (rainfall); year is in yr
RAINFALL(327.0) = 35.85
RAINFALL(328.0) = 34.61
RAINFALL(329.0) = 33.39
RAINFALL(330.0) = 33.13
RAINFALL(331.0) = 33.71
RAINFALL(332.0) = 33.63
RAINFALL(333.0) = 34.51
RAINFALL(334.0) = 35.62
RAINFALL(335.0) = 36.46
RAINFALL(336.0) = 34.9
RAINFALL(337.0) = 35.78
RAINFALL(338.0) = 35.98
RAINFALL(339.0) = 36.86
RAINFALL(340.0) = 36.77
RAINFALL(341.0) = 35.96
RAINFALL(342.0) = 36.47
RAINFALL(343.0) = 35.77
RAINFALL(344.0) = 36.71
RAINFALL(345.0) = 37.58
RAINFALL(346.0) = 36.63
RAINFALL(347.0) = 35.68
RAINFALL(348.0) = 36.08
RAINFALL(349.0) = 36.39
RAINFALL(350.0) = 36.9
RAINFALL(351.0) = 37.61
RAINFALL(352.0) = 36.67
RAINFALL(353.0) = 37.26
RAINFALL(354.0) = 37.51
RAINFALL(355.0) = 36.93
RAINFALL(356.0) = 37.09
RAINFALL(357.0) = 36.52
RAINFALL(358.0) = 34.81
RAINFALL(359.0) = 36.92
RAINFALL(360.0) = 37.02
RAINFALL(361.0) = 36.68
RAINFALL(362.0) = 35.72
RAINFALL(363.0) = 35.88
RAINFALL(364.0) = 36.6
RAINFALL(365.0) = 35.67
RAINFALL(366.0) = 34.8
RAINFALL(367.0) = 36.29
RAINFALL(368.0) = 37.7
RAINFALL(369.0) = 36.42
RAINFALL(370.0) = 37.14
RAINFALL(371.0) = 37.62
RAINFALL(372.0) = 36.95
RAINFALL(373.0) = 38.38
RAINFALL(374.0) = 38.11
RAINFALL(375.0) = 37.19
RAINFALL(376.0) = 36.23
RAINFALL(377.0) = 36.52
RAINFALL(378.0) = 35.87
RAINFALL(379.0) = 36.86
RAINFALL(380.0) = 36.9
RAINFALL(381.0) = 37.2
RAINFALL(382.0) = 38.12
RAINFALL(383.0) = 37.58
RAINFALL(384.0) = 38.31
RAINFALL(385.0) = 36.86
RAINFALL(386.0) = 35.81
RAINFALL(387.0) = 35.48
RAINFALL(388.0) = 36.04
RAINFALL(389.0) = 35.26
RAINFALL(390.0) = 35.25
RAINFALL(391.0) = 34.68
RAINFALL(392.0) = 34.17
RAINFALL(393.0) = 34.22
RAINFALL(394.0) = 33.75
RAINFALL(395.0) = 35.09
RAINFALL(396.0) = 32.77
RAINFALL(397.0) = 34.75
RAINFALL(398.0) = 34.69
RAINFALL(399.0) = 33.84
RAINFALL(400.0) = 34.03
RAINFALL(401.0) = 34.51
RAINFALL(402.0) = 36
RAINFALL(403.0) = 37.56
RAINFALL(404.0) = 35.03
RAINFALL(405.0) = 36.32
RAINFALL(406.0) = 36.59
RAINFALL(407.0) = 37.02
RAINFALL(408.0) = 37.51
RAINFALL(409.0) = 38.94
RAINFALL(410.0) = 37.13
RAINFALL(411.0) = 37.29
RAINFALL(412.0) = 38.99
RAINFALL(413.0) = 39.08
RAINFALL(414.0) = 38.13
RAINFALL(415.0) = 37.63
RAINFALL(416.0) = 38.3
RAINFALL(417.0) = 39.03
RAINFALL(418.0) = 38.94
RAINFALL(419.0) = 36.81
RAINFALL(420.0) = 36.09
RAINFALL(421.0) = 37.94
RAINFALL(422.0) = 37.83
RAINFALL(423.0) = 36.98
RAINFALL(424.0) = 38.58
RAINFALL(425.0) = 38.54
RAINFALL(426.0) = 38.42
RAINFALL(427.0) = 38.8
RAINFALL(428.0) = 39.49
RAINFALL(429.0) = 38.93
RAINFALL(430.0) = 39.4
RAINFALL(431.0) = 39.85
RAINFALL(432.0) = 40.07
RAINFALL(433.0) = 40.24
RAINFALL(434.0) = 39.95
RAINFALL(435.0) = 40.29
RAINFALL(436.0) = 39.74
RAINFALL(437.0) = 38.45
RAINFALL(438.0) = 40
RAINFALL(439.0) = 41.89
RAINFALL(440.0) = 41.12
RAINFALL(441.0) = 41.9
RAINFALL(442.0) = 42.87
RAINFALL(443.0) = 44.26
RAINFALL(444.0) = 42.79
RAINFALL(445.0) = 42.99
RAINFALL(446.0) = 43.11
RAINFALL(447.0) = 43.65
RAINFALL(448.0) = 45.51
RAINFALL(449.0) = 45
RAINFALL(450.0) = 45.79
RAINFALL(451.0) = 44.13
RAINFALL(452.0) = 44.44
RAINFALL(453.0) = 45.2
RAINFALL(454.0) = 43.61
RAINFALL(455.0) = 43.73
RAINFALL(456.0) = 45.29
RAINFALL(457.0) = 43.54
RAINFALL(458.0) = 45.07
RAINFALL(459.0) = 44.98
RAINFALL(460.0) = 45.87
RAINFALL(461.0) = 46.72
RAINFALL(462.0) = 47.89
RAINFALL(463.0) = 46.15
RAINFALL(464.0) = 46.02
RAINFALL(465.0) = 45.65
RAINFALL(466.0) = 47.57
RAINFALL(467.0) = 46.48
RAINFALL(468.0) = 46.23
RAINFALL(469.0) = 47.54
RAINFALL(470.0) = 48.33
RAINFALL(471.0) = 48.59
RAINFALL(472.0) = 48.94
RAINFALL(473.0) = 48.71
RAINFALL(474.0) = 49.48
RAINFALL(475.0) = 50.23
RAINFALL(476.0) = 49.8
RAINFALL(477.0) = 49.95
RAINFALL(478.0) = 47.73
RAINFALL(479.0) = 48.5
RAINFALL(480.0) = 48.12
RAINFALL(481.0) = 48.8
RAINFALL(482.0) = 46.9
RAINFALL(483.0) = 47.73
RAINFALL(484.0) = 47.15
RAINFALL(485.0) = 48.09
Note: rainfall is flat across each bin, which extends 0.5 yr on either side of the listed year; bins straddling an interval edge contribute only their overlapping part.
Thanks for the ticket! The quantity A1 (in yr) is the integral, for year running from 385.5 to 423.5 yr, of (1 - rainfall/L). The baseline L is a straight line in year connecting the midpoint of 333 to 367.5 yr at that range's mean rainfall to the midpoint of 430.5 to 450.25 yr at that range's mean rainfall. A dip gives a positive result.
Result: 3.3 yr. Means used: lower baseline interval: 36.3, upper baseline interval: 41.9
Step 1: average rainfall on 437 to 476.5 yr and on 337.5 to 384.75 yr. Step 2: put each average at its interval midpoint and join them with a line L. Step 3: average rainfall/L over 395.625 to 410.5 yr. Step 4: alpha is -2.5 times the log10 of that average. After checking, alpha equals 0.13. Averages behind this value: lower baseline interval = 36.7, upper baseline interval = 45.3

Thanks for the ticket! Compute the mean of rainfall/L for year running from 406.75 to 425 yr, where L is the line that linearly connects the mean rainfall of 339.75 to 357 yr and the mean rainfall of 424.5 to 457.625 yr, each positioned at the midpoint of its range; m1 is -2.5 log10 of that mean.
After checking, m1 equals 0.07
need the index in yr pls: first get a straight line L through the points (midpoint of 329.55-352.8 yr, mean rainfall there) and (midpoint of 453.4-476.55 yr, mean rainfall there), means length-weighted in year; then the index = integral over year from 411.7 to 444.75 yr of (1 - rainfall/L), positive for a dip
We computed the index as 3.1 yr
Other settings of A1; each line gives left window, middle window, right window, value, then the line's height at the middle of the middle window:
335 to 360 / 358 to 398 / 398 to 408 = -0.1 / 36.1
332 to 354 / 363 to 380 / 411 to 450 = 0.3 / 37.5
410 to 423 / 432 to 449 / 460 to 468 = 0.2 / 42.3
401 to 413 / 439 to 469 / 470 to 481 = 0.3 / 45.2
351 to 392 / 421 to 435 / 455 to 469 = 1.1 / 42.4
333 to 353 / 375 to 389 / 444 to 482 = 1.0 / 39.6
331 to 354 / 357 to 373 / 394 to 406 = -0.3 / 35.7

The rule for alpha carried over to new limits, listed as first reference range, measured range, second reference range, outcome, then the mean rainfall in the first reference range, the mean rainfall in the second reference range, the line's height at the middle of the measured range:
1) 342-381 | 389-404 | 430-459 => 0.13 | 36.7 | 42.6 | 39.2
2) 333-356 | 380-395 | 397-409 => 0.00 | 36.4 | 35.8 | 36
